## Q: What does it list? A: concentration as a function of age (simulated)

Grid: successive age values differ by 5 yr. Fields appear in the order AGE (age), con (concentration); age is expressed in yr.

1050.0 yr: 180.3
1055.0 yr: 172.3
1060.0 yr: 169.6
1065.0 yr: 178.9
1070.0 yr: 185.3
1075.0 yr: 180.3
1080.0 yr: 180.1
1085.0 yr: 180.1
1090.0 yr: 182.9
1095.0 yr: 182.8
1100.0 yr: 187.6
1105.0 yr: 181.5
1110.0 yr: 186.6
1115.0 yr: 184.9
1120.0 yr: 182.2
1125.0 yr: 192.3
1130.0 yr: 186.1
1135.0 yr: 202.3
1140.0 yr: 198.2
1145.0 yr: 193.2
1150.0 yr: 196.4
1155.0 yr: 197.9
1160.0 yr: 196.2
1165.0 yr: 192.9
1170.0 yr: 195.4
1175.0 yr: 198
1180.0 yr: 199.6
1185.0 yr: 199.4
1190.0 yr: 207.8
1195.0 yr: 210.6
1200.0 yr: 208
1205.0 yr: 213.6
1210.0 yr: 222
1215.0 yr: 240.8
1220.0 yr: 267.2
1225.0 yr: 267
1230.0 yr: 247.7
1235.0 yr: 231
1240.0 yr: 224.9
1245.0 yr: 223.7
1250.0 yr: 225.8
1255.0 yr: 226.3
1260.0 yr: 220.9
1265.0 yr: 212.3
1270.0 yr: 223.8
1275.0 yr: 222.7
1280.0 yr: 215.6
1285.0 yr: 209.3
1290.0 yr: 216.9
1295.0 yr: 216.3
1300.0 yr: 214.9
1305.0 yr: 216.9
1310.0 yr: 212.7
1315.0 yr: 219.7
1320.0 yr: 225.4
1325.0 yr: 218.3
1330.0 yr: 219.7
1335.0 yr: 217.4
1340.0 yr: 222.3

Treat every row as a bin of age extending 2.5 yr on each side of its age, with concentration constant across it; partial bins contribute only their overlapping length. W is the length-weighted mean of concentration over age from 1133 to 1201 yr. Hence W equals 200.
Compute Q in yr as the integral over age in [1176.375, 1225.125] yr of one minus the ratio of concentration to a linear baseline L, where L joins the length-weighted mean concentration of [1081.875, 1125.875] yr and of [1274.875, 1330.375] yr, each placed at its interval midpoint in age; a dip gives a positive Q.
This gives -5.0 yr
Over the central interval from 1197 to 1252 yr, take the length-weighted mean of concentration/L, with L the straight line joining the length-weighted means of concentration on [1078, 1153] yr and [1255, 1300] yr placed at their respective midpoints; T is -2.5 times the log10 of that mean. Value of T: -0.127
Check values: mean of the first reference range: 188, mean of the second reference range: 218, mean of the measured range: 234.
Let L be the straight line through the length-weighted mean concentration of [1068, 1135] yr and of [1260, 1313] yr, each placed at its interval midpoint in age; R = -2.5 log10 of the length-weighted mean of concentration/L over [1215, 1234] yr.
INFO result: -0.24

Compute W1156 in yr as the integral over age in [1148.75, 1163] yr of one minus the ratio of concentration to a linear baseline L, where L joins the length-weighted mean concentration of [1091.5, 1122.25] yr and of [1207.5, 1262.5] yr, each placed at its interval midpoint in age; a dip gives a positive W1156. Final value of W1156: 0.5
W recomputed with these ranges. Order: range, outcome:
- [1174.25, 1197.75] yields 204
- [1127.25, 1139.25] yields 195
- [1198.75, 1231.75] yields 239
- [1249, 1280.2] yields 221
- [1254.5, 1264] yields 221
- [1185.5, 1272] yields 227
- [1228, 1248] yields 231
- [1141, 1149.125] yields 195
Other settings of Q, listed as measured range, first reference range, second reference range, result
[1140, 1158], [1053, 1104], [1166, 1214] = 0.1 yr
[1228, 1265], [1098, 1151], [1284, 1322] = -3.4 yr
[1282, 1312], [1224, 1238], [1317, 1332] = 1.8 yr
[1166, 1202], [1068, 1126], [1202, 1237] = 3.6 yr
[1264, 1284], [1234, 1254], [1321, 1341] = 0.5 yr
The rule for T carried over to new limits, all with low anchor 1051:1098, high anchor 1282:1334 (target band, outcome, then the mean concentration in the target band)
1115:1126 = 0.004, 186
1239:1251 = -0.090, 225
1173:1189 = -0.018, 200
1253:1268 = -0.053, 220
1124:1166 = -0.026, 195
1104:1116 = 0.002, 185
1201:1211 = -0.079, 216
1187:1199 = -0.054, 209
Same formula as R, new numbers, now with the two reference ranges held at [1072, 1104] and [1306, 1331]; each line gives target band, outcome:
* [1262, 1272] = -0.036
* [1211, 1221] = -0.216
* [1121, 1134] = -0.007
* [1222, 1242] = -0.187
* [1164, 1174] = 0.002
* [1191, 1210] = -0.062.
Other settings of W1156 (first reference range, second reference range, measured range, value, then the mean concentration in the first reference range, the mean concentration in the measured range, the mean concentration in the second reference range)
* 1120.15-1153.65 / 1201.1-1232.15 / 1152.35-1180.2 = 1.98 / 194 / 196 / 241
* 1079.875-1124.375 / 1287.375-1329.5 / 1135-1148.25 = -0.47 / 184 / 197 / 218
